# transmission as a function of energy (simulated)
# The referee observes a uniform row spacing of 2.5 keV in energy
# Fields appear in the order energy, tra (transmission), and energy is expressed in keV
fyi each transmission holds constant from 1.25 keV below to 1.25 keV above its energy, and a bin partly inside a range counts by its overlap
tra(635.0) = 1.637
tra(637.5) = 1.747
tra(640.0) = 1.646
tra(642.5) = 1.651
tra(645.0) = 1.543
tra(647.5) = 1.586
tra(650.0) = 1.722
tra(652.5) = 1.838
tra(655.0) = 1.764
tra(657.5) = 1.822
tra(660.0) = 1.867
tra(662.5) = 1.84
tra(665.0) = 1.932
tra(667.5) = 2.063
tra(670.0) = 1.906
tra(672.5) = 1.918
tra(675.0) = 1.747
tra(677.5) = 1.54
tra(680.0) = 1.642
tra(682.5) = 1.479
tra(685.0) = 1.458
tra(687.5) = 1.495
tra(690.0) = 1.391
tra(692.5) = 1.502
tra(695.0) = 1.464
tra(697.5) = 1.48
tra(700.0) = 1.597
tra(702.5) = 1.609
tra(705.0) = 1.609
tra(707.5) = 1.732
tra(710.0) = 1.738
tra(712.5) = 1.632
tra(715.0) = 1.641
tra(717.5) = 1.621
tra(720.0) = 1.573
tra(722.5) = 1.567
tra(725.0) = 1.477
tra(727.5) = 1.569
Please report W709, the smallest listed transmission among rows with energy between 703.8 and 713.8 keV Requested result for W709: 1.609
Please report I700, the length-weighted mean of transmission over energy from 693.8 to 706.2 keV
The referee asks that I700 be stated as 1.55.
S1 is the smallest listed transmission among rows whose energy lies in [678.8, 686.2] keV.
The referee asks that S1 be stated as 1.458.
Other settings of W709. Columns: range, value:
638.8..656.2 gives 1.543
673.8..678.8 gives 1.54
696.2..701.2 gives 1.48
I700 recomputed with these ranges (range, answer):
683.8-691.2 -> 1.45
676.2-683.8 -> 1.55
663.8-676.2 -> 1.91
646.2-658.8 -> 1.75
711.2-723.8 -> 1.61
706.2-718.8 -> 1.67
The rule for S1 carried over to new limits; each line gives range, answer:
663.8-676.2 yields 1.747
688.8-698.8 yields 1.391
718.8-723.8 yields 1.567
